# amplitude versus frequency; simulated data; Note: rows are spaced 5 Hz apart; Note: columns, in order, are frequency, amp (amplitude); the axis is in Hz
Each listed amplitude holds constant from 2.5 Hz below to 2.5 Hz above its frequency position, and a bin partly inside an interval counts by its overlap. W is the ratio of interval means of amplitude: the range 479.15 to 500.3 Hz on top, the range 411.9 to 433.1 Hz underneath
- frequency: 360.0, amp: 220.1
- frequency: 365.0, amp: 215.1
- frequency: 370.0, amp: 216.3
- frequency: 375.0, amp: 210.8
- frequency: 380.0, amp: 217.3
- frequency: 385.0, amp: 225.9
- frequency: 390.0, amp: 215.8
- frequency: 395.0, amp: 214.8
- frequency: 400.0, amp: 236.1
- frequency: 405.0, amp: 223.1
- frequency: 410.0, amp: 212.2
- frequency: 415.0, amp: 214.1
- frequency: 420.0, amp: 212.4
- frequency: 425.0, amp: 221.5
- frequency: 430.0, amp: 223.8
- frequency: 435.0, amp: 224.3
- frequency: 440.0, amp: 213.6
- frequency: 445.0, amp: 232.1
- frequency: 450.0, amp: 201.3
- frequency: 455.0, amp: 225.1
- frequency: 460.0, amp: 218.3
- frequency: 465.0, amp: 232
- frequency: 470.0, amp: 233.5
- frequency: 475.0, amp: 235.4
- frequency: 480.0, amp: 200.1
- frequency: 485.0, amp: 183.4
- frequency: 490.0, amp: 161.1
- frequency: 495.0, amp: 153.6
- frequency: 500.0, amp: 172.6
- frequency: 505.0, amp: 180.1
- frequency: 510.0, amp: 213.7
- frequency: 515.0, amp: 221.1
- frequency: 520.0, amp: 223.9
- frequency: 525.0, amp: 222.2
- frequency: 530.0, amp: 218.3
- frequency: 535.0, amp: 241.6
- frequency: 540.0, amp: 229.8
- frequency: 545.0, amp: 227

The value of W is 0.79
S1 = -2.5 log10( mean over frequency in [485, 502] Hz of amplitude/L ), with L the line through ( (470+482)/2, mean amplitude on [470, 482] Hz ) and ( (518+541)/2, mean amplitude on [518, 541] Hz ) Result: 0.33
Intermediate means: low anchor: 222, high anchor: 227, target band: 165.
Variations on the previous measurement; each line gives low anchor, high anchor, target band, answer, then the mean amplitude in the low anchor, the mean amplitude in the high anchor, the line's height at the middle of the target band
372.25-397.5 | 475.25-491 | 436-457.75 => -0.09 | 217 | 191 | 201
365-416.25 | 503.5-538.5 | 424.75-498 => 0.04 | 219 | 219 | 219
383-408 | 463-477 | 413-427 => 0.05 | 223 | 234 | 226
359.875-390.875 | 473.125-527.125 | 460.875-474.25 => -0.15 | 217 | 196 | 202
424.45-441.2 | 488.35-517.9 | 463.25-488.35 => -0.08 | 221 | 185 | 199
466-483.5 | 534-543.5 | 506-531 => 0.06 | 222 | 234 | 230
